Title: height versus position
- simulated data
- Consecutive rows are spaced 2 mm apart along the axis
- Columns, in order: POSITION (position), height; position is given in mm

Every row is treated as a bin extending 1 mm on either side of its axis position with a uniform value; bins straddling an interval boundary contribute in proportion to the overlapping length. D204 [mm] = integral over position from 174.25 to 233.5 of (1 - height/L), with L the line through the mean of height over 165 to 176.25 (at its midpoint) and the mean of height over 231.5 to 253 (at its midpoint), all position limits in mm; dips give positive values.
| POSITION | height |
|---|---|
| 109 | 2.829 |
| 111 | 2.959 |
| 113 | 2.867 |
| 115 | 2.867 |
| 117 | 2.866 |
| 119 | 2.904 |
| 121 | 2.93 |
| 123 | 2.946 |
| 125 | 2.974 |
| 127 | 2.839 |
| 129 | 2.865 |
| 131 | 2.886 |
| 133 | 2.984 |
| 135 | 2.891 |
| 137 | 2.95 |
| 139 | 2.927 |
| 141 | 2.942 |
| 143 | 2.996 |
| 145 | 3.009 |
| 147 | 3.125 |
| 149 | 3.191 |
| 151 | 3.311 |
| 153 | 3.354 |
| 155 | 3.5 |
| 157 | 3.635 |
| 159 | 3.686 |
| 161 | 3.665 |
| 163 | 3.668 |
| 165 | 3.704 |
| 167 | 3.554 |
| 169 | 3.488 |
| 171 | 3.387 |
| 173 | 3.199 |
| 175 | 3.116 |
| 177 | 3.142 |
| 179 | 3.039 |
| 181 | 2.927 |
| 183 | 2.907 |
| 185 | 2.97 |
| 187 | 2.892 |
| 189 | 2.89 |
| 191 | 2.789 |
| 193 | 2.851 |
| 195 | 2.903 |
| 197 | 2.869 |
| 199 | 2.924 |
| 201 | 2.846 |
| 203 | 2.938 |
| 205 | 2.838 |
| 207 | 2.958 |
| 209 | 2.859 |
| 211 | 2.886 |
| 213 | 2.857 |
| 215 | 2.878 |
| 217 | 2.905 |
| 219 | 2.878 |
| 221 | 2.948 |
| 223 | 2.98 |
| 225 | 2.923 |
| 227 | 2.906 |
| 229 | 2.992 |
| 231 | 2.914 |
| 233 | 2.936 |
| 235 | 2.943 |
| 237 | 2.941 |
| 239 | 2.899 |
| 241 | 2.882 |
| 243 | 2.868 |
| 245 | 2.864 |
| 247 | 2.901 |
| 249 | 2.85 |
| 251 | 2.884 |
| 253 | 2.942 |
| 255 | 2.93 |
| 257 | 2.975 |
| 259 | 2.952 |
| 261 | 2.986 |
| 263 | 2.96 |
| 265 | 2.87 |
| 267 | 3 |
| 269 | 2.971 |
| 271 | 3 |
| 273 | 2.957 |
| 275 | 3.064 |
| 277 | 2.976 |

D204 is 4.3 mm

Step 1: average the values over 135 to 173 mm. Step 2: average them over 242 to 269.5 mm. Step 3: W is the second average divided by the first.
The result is 0.9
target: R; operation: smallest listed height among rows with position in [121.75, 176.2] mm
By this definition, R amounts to 2.839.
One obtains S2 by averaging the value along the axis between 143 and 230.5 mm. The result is 3.1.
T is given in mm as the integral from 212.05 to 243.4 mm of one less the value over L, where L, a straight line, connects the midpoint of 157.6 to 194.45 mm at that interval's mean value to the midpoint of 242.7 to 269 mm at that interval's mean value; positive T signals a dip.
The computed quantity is 1.1 mm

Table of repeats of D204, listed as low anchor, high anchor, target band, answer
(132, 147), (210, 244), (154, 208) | -4.0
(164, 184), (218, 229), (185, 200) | 1.2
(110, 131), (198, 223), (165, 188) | -2.2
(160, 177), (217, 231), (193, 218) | 1.8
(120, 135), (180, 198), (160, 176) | -3.2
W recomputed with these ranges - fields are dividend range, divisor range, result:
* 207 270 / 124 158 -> 0.95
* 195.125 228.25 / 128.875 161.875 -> 0.91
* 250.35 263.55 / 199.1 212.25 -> 1.02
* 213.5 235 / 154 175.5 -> 0.83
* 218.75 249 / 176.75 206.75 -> 1.00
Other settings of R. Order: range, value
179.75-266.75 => 2.789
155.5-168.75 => 3.554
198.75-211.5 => 2.838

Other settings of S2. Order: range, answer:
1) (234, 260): 2.91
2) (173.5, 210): 2.93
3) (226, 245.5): 2.92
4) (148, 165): 3.51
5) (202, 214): 2.89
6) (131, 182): 3.25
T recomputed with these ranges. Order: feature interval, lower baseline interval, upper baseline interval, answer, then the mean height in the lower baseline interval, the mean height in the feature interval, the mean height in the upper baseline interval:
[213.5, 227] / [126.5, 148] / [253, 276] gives 0.21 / 2.95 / 2.92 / 2.97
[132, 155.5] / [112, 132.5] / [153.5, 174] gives 1.05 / 2.9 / 3.09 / 3.54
